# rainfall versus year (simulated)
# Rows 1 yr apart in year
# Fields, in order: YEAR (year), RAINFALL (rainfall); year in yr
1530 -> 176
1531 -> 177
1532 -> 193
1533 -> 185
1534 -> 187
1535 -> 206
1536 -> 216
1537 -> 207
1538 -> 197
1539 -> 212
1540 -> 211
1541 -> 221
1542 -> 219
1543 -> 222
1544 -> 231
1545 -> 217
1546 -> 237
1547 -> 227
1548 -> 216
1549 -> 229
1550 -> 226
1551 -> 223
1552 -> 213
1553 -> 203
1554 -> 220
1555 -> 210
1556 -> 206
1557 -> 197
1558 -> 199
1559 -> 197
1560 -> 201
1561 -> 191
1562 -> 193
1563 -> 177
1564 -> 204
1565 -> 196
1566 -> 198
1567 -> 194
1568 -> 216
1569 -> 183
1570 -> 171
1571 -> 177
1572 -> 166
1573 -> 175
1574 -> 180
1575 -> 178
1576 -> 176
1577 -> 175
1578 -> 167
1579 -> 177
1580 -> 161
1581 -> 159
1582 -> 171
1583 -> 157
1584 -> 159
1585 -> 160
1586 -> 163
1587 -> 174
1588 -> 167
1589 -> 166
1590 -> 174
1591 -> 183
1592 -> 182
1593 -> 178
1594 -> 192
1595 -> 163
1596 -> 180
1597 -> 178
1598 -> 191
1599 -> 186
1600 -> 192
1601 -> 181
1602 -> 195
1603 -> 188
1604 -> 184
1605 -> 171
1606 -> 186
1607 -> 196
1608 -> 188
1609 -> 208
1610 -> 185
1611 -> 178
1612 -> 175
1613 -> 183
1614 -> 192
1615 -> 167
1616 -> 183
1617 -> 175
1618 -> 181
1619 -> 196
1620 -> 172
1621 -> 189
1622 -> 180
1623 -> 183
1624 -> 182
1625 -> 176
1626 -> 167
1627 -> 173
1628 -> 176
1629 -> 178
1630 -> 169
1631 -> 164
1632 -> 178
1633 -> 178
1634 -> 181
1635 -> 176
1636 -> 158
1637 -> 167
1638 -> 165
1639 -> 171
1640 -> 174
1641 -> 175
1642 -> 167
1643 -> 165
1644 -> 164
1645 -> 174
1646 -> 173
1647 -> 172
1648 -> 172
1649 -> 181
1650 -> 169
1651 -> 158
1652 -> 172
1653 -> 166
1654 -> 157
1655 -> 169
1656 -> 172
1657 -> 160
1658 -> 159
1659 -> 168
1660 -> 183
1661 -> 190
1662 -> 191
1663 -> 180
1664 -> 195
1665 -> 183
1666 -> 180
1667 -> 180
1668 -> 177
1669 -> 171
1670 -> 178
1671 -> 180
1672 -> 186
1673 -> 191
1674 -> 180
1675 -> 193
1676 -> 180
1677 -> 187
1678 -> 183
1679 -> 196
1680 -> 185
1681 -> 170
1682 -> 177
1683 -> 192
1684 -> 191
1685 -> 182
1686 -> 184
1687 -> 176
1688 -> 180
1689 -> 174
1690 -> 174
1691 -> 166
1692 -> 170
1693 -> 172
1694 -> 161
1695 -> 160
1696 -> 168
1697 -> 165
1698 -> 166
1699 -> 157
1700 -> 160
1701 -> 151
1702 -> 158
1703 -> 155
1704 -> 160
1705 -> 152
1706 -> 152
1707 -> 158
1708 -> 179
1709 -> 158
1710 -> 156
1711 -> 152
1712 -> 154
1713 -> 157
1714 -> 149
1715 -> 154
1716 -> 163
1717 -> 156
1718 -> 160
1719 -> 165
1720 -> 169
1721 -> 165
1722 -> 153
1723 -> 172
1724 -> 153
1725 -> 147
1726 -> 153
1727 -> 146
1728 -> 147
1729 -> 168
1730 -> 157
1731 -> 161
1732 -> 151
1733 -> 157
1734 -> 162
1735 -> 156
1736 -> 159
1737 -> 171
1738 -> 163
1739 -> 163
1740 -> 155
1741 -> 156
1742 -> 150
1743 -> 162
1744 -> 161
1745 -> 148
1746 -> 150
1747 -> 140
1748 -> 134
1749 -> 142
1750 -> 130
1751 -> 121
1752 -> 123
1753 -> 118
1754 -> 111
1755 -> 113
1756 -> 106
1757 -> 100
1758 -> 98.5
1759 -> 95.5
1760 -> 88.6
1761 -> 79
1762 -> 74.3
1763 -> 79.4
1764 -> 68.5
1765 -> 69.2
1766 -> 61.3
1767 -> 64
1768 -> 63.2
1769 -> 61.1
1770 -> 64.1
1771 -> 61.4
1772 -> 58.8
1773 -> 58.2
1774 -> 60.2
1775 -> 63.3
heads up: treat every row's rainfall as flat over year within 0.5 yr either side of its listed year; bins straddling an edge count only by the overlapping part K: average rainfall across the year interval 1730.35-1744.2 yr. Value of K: 159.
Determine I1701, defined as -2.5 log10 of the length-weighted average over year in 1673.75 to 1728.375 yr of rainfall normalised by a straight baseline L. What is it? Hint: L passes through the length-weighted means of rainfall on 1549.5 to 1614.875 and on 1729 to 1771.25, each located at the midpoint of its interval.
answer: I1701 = -0.187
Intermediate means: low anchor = 185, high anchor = 121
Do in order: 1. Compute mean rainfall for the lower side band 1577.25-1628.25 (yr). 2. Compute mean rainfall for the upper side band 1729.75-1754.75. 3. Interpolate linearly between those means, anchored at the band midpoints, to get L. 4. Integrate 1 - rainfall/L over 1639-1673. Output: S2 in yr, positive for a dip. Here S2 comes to -1.6 yr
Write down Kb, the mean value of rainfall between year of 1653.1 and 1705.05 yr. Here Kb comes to 175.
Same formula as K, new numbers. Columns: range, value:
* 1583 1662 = 176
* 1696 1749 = 157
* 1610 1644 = 176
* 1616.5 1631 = 178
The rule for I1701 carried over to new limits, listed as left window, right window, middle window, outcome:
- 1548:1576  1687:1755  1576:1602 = 0.096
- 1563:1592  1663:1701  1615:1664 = 0.019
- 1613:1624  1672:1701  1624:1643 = 0.054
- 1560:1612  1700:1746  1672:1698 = -0.090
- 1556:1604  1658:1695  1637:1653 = 0.065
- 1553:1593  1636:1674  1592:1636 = -0.018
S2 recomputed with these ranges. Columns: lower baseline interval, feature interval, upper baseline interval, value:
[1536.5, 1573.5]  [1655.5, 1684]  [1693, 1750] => -1.6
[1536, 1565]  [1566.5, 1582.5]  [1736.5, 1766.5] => 1.9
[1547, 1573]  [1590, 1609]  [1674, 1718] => 0.6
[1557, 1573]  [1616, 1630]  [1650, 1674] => 0.2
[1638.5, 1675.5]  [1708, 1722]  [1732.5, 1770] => -1.8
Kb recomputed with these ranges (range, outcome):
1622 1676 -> 175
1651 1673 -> 176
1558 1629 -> 181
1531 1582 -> 198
